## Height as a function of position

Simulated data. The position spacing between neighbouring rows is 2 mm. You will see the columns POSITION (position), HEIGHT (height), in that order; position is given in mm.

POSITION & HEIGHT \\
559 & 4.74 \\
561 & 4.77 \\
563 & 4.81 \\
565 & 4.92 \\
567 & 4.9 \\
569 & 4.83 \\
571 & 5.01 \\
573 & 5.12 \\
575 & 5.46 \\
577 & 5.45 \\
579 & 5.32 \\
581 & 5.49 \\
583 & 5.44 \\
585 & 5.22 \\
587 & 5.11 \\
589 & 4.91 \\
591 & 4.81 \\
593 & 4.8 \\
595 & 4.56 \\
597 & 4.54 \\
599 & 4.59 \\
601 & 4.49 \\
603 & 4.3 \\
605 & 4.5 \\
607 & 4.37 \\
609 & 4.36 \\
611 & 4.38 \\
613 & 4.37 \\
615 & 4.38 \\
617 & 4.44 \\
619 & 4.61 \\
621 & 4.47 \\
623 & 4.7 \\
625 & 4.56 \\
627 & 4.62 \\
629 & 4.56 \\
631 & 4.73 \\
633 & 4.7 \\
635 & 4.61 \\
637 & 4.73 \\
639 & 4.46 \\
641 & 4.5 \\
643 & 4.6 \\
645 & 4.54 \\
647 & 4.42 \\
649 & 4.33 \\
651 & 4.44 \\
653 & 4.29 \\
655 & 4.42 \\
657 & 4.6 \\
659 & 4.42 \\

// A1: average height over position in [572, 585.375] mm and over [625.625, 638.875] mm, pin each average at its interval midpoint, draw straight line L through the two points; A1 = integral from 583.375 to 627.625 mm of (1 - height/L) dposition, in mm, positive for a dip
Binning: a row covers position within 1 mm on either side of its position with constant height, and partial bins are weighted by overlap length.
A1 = 3.5 mm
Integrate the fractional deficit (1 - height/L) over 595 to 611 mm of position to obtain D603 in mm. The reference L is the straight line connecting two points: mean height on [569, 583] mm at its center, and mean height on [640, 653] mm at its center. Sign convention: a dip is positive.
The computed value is 1.7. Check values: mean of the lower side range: 5.28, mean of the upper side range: 4.46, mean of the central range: 4.45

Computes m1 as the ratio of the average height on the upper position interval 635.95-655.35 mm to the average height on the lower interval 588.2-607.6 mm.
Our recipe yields 0.98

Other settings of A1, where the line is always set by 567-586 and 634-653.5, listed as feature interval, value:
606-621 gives 1.3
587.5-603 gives 1.1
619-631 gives 0.3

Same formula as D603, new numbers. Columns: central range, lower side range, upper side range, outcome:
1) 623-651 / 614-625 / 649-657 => -0.7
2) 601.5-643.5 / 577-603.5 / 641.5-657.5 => 1.3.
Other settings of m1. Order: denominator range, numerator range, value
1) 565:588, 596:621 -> 0.85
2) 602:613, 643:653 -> 1.01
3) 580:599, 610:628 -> 0.91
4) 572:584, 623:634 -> 0.86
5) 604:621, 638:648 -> 1.02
